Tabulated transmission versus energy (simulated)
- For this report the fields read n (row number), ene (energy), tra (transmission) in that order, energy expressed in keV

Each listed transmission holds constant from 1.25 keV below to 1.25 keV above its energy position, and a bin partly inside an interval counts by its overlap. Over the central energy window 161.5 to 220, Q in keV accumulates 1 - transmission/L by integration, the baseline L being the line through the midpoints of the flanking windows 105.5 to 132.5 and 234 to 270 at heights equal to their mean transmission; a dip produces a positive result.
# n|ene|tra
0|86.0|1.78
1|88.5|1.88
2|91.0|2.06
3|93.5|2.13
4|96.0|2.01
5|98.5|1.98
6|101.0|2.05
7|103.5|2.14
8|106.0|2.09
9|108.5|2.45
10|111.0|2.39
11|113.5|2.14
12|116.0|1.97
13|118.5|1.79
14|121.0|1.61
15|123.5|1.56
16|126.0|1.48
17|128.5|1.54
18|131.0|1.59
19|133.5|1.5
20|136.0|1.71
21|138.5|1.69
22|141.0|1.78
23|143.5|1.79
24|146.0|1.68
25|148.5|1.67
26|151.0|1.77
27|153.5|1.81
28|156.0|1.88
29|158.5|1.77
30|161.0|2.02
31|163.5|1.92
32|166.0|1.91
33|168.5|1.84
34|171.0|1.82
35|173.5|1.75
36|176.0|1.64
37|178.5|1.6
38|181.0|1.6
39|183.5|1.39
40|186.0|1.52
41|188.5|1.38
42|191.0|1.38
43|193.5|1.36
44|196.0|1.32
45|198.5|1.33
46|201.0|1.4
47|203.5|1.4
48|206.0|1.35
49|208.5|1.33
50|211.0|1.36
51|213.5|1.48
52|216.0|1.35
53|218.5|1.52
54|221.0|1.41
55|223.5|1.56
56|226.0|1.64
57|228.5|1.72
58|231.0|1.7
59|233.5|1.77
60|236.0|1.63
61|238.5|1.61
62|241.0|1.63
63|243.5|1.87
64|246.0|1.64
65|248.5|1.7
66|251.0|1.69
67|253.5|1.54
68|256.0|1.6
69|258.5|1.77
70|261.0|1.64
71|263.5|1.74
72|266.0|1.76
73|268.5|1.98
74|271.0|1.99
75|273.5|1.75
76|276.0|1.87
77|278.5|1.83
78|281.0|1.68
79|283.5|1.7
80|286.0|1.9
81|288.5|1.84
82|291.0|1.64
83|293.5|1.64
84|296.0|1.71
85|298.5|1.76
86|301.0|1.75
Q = 8.3 keV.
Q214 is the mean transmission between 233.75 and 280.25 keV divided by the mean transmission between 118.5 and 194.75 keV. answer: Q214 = 1.04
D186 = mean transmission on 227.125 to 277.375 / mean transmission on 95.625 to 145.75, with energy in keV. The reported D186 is 0.9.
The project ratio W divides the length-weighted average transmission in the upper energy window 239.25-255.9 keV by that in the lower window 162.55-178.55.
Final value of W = 0.9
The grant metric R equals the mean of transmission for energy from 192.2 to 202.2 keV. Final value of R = 1.35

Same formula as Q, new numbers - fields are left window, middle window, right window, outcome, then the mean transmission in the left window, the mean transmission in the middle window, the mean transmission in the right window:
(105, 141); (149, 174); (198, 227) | -3.0 keV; 1.82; 1.85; 1.43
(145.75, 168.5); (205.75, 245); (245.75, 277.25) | 4.7 keV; 1.83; 1.56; 1.75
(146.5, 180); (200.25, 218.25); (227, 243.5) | 3.5 keV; 1.8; 1.39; 1.69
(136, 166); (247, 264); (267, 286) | 1.5 keV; 1.8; 1.67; 1.83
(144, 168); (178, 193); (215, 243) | 2.3 keV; 1.82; 1.47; 1.6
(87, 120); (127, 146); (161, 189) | 2.4 keV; 2.08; 1.66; 1.69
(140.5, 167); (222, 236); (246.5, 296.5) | 0.8 keV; 1.82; 1.67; 1.75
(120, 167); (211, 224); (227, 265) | 1.9 keV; 1.72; 1.45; 1.68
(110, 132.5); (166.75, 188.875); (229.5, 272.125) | 1.5 keV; 1.78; 1.63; 1.72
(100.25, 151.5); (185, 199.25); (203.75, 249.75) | 2.4 keV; 1.83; 1.38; 1.57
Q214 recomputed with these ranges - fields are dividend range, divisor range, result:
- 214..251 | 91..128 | 0.82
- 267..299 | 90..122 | 0.87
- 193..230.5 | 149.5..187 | 0.82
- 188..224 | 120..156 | 0.84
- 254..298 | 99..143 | 0.95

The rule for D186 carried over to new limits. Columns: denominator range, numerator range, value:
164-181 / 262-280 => 1.05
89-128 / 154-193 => 0.85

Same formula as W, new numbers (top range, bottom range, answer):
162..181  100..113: 0.80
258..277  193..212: 1.34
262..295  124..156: 1.07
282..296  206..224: 1.23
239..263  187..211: 1.23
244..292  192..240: 1.18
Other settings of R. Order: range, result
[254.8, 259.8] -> 1.69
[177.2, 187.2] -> 1.53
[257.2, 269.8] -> 1.78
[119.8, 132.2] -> 1.56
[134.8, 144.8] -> 1.74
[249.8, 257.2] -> 1.61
